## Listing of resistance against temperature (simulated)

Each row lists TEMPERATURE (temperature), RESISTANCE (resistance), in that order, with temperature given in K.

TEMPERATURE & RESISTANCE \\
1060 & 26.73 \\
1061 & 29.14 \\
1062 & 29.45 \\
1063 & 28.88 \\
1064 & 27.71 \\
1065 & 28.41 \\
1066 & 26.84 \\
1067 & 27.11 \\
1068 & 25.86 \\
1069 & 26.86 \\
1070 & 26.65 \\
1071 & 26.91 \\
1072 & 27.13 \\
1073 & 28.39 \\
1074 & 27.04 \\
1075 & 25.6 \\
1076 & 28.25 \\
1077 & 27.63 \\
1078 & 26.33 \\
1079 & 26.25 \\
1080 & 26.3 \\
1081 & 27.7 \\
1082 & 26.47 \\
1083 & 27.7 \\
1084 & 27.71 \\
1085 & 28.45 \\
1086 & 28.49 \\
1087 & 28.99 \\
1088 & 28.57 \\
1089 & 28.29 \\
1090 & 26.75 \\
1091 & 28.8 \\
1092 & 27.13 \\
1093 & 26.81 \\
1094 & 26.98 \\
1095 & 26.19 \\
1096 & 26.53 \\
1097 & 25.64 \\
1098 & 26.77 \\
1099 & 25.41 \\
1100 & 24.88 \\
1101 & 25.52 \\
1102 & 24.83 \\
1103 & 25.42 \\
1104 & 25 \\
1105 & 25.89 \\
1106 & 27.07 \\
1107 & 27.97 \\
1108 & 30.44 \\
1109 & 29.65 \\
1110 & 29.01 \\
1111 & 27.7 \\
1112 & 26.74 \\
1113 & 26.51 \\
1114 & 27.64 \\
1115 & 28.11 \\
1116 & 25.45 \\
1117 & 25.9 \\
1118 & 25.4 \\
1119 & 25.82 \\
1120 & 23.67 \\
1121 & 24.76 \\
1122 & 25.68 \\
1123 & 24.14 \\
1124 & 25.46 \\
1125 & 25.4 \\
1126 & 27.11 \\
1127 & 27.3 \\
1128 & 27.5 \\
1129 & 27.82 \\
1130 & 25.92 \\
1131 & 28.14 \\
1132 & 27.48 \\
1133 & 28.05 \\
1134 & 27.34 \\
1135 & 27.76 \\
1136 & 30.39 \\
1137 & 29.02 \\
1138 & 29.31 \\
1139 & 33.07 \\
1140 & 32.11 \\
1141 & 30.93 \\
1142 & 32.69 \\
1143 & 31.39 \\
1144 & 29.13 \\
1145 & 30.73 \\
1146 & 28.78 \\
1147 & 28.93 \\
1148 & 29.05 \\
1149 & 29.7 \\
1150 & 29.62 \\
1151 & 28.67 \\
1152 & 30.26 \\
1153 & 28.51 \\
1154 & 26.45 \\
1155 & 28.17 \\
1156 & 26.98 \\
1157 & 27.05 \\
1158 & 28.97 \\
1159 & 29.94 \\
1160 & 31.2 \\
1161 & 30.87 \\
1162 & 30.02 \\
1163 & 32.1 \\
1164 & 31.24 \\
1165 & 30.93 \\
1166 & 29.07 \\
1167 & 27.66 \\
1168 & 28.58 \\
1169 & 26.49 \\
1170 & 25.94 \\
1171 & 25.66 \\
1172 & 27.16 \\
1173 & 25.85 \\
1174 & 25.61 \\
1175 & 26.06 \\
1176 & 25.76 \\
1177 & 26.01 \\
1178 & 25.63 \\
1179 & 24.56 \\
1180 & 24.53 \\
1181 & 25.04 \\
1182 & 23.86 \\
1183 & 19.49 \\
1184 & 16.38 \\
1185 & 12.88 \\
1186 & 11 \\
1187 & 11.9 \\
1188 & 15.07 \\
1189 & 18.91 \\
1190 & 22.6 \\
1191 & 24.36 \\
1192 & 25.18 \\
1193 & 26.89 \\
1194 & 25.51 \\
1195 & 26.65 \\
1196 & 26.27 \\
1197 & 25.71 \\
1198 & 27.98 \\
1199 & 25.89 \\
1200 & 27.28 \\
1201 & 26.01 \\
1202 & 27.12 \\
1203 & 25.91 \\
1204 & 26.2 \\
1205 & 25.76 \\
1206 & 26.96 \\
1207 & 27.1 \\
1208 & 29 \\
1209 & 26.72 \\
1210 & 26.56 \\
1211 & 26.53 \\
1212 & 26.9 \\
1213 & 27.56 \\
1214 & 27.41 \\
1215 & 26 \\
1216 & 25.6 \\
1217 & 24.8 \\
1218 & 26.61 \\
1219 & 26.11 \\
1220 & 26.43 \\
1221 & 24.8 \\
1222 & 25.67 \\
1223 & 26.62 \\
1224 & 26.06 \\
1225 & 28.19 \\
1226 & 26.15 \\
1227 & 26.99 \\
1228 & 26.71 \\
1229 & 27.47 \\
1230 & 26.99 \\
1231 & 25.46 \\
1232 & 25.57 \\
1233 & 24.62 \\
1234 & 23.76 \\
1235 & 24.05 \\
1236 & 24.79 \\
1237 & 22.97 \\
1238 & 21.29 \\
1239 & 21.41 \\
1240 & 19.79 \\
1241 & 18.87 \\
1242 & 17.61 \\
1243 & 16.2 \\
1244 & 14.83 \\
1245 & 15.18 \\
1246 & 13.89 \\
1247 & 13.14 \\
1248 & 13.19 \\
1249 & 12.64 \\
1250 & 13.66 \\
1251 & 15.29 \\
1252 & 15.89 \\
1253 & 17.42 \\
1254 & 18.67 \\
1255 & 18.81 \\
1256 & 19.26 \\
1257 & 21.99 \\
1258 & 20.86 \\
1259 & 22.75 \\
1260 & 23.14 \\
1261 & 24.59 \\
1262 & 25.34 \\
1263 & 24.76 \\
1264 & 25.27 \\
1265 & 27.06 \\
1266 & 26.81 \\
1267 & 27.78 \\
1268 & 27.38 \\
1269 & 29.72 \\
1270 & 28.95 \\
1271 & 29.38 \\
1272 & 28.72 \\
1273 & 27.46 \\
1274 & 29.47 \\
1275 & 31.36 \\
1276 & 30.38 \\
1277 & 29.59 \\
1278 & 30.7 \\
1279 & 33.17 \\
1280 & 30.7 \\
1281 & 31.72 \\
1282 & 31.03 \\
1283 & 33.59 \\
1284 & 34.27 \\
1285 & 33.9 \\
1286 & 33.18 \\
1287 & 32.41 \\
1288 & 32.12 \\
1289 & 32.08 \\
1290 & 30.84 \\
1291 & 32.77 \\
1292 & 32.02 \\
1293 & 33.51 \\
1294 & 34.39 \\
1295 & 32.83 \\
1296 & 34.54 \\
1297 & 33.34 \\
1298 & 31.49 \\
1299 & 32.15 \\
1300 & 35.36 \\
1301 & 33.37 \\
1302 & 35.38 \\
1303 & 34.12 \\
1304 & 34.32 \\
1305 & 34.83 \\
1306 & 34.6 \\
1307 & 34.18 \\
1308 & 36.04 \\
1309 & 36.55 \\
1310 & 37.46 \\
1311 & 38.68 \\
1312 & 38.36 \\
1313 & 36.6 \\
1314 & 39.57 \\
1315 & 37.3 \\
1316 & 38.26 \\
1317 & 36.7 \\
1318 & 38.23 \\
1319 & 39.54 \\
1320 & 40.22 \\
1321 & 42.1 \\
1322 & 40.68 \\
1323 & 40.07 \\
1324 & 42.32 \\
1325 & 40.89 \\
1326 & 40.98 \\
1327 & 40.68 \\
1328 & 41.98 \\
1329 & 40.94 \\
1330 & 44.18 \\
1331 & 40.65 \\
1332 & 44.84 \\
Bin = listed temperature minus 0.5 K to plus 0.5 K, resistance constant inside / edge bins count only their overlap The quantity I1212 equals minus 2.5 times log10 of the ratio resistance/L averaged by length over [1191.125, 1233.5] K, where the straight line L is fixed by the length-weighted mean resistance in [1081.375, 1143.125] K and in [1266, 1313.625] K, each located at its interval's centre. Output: 0.15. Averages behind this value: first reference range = 27.4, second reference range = 32.7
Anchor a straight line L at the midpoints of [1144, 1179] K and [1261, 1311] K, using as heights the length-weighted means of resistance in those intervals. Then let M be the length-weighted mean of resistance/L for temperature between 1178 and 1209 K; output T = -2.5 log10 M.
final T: 0.24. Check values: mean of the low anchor 28.3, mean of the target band 23.5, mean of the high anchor 31.7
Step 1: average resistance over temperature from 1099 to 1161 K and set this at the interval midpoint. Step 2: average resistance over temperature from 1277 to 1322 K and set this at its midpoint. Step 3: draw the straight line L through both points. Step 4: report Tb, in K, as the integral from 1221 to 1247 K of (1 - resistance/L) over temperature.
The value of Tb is 7.6 K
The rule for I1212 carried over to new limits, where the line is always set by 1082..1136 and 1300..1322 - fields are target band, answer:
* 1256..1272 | 0.33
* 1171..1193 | 0.35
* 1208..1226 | 0.22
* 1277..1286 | 0.10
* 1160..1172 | 0.03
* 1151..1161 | 0.02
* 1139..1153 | -0.05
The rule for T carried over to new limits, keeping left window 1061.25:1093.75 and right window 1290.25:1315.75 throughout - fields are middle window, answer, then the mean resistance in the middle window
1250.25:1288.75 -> 0.25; 26.9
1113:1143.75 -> 0.06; 27.7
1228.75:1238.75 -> 0.31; 24.5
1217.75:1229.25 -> 0.22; 26.5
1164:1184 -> 0.18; 25.9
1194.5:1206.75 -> 0.19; 26.5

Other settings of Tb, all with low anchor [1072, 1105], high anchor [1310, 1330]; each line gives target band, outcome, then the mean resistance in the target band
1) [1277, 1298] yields 3.0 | 32.6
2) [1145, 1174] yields 2.0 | 28.7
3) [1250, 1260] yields 4.8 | 18.9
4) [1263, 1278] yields 3.5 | 28.5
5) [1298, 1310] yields 1.3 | 34.6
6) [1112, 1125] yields 1.3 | 25.7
